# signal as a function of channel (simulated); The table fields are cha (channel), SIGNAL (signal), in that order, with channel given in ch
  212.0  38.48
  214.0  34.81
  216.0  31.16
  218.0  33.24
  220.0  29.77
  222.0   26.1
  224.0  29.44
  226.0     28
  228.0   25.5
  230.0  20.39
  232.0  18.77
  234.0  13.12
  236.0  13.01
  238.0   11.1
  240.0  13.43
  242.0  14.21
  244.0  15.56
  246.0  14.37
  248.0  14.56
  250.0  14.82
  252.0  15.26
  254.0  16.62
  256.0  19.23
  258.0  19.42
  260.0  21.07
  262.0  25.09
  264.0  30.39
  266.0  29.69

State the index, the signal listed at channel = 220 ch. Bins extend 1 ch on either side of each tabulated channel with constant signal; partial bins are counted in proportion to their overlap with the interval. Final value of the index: 29.77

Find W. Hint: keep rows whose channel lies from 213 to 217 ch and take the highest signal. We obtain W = 34.81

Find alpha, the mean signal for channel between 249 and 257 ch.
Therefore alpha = 16.5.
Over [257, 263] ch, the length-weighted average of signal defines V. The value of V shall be 21.9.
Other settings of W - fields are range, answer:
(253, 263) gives 25.09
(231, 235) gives 18.77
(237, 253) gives 15.56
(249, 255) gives 16.62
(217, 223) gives 33.24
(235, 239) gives 13.01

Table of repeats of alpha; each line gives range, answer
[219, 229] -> 27.8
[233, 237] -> 13.1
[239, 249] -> 14.4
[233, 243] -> 13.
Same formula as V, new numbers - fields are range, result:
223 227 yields 28.7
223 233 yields 24.4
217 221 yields 31.5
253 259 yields 18.4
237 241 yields 12.3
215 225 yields 29.9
